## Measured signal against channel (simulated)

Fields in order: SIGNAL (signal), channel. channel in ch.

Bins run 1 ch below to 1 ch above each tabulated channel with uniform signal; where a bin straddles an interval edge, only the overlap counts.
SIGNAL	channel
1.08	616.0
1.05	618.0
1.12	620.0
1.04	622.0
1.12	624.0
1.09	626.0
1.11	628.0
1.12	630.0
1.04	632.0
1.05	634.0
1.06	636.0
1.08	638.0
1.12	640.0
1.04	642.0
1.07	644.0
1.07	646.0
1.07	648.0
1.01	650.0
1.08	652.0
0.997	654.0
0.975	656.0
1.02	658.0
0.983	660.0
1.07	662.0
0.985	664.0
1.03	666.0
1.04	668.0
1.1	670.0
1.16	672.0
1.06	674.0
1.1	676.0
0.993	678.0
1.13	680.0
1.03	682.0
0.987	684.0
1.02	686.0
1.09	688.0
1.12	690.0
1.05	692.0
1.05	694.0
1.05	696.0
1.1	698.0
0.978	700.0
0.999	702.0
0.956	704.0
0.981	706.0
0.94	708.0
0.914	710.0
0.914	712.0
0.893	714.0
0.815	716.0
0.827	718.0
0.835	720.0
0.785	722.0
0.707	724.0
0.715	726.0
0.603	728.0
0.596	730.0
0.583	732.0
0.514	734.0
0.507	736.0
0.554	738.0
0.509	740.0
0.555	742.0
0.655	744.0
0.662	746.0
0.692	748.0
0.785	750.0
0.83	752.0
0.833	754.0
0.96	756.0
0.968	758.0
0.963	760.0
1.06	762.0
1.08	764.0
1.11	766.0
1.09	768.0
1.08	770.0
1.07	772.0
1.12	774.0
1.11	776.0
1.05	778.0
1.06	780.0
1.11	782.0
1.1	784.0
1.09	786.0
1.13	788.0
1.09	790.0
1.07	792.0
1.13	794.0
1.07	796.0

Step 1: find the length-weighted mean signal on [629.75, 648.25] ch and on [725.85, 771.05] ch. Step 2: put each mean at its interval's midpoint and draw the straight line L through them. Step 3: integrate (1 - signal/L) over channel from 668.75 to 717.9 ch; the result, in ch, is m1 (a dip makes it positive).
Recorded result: -4.63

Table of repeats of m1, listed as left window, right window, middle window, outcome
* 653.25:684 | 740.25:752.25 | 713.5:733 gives 1.39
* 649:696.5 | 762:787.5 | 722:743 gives 9.36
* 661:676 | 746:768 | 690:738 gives 7.58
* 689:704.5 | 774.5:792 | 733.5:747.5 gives 6.50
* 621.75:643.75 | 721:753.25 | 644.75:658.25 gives -0.43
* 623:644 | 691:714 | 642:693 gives -0.66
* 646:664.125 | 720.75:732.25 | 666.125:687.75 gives -3.40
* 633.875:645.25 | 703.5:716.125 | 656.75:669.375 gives -0.02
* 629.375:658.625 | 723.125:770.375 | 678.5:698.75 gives -2.83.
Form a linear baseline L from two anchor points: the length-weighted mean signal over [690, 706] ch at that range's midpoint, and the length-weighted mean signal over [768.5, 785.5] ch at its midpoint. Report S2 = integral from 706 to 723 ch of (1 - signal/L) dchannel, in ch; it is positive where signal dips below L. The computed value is 2.76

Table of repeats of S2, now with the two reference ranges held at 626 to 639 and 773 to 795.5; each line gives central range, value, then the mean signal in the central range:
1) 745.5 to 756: 3.0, 0.784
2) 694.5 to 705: 0.7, 1.02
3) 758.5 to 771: 0.4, 1.06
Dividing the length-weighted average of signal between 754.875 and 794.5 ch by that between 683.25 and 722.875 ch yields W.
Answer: 1.1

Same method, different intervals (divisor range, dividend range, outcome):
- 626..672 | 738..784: 0.87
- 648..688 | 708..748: 0.67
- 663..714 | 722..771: 0.75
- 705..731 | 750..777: 1.25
